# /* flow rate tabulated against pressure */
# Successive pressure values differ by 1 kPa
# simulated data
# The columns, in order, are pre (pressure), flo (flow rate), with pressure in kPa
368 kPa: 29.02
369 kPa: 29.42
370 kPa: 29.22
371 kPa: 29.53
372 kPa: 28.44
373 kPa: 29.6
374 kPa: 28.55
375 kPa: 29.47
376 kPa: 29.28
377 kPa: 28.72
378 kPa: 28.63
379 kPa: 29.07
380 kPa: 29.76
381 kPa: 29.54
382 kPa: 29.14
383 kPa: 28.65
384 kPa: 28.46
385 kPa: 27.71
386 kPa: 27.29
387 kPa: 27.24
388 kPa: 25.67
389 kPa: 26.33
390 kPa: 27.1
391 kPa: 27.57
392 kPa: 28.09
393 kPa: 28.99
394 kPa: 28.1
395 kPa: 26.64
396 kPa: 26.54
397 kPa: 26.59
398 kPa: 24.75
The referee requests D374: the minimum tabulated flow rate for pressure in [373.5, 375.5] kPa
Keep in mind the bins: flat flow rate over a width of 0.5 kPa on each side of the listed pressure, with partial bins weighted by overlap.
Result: 28.55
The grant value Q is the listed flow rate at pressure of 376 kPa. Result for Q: 29.28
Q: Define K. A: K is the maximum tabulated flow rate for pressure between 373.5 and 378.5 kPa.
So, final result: 29.47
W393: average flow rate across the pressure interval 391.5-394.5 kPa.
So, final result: 28.4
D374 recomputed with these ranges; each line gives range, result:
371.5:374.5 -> 28.44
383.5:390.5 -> 25.67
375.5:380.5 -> 28.63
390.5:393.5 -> 27.57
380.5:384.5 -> 28.46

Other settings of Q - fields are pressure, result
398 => 24.75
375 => 29.47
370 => 29.22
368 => 29.02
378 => 28.63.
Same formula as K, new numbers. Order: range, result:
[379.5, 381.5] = 29.76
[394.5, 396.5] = 26.64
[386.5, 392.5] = 28.09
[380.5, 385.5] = 29.54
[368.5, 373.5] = 29.6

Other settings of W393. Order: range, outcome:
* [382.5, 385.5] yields 28.3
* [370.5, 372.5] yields 29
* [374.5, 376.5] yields 29.4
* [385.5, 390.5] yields 26.7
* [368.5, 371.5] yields 29.4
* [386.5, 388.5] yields 26.5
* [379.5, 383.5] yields 29.3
